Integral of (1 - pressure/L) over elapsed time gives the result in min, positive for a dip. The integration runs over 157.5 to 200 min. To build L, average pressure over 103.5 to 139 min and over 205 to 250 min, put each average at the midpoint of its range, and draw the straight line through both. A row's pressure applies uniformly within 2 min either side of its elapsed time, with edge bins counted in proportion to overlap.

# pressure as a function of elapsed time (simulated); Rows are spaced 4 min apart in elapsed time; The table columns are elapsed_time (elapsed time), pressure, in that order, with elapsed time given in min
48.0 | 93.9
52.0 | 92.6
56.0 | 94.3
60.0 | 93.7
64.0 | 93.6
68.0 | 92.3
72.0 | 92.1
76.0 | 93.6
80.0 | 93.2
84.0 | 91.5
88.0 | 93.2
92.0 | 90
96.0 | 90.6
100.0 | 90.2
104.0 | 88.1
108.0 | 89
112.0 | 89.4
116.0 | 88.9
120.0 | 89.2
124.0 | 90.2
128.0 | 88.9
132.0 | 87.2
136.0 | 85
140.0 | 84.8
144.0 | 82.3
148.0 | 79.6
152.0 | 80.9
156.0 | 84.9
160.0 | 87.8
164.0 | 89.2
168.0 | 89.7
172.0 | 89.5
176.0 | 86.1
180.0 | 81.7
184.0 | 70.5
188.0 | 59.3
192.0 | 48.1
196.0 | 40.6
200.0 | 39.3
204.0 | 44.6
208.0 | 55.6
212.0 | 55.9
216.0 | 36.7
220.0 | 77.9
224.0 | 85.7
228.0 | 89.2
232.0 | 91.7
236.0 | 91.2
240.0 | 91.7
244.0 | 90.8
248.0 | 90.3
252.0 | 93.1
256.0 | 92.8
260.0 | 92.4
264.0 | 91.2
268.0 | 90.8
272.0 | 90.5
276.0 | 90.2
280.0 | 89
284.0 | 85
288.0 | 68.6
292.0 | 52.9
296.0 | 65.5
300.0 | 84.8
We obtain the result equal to 5.1 min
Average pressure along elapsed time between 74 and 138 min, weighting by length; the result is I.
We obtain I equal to 89.9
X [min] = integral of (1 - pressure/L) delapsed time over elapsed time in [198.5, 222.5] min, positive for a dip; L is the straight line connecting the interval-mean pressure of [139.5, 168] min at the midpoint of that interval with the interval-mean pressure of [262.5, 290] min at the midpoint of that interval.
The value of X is 9.2 min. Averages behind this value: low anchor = 84.6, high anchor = 86.4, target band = 52.6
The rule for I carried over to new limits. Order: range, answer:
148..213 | 69.5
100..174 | 87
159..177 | 88.6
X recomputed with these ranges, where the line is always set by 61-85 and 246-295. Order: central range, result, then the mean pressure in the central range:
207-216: 3.7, 51.5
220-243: -0.6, 88.9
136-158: 1.8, 82.7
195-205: 5.3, 41.3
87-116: 0.6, 89.9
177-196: 5.4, 63.5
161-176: 0.0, 88.9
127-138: 0.4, 86.9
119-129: 0.1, 89.5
